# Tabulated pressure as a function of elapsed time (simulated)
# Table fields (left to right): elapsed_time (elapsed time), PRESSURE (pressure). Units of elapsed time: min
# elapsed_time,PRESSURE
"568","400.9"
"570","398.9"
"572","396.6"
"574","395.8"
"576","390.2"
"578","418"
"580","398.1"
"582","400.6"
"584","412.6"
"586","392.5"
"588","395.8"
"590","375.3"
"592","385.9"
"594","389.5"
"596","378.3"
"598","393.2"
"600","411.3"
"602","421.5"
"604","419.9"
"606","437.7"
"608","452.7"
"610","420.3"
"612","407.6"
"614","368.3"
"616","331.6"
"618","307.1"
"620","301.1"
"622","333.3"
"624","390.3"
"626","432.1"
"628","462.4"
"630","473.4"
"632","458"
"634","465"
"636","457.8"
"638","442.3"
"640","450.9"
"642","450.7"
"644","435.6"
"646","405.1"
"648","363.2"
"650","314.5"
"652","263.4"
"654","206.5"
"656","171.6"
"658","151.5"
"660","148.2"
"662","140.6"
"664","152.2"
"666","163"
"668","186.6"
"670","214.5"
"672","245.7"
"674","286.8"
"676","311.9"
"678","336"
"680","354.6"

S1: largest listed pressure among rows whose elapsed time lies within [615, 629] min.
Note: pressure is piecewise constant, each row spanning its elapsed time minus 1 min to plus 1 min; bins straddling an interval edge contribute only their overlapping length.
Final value 462.4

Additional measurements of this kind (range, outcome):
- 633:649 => 465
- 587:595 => 395.8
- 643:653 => 435.6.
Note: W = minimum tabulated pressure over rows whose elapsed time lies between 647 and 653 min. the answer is 263.4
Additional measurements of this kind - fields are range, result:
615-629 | 301.1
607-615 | 368.3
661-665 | 140.6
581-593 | 375.3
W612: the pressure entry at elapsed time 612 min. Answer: 407.6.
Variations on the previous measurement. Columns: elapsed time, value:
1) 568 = 400.9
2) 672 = 245.7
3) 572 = 396.6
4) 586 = 392.5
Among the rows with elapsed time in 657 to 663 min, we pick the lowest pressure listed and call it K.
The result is 140.6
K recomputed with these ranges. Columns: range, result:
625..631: 432.1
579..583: 398.1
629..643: 442.3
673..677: 286.8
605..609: 437.7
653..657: 171.6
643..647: 405.1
